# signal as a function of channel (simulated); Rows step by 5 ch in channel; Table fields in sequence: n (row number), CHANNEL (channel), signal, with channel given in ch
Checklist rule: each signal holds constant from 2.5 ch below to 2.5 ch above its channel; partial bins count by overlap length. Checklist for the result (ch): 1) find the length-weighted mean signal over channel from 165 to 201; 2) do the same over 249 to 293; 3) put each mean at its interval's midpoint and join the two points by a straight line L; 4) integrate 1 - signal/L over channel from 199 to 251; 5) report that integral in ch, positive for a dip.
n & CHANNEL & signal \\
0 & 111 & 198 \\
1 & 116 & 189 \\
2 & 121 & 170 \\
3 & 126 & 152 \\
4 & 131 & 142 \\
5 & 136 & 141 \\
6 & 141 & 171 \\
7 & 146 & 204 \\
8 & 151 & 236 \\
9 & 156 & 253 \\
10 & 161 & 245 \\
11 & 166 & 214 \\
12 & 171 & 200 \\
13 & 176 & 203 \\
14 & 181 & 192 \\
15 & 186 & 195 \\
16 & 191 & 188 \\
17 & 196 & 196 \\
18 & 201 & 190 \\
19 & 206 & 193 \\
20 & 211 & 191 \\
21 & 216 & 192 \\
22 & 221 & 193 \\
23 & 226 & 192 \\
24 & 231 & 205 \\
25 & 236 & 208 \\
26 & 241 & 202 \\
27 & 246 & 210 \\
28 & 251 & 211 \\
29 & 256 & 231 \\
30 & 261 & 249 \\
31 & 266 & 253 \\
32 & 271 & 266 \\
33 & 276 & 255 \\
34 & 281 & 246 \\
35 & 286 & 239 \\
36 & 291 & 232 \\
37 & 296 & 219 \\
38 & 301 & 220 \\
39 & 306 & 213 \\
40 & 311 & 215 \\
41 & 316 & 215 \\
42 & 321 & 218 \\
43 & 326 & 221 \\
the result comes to 4.9 ch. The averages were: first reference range 197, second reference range 243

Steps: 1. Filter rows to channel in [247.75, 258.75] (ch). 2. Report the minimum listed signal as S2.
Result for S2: 211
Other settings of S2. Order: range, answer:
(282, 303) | 219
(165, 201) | 188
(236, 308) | 202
